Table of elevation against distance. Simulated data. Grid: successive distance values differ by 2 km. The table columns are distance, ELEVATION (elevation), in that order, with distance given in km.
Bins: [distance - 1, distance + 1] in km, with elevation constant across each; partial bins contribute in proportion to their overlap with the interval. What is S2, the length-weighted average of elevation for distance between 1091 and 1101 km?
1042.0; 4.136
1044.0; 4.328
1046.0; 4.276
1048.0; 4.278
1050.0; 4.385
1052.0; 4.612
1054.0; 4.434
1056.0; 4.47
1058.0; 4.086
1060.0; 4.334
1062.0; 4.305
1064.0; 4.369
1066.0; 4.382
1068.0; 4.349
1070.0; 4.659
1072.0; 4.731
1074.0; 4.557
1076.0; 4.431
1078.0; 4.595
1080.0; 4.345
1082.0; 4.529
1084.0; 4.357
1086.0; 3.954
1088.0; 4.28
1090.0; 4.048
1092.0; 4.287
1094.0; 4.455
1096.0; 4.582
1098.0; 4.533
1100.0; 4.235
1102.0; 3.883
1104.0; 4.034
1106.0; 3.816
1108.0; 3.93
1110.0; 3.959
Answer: 4.42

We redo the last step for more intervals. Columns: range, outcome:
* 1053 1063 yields 4.33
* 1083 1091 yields 4.16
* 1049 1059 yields 4.4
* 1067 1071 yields 4.5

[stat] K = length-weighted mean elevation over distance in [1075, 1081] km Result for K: 4.46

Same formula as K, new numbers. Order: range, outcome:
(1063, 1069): 4.37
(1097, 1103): 4.22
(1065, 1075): 4.54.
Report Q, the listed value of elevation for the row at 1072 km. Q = 4.731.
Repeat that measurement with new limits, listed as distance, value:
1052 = 4.612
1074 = 4.557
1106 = 3.816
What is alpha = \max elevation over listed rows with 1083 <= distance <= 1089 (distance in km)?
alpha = 4.357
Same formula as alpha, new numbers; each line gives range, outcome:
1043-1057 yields 4.612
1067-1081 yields 4.731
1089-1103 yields 4.582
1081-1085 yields 4.529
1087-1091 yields 4.28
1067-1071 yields 4.659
